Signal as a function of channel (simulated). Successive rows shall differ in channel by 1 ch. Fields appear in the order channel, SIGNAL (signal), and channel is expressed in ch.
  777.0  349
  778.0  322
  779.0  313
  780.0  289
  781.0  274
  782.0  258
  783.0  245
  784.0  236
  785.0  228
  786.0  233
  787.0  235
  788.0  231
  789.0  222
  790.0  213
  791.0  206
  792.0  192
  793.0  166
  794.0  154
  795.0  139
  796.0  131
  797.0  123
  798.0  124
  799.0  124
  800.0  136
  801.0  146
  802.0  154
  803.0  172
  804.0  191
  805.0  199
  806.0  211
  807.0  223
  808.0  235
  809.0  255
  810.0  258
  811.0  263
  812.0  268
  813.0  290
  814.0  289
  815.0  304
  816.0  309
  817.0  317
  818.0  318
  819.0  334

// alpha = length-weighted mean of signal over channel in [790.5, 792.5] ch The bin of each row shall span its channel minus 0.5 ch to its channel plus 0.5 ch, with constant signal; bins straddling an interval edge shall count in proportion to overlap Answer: 199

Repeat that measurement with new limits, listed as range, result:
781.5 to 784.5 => 246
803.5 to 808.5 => 212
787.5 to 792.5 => 213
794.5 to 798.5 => 129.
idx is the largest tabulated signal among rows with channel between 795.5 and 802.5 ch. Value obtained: 154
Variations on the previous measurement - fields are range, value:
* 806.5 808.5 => 235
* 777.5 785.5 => 322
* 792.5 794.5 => 166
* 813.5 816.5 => 309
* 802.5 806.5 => 211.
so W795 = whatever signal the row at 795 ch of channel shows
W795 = 139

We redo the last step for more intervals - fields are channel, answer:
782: 258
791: 206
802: 154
